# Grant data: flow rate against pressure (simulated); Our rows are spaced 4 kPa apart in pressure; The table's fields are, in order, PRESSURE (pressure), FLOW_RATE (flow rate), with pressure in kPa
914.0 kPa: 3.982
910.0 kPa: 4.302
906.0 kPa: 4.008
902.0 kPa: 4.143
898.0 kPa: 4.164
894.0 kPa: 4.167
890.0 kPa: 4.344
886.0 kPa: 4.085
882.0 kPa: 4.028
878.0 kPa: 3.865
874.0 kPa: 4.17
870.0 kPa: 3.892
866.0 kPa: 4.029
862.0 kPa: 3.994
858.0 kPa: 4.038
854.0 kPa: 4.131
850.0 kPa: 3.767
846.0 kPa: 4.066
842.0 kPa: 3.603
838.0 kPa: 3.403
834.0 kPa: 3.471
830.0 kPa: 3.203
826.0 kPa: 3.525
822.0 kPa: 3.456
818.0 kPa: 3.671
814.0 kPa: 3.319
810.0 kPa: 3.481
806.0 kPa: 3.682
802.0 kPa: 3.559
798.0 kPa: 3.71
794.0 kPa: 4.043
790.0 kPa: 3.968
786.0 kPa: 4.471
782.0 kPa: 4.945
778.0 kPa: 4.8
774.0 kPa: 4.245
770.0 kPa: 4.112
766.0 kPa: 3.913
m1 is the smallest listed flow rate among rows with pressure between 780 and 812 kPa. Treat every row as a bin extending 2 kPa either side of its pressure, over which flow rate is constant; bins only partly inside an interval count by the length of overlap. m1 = 3.481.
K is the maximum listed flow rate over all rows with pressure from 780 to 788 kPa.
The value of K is 4.945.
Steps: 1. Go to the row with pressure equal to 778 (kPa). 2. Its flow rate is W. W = 4.8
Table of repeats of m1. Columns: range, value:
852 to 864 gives 3.994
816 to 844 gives 3.203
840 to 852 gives 3.603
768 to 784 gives 4.112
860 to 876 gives 3.892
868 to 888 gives 3.865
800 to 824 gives 3.319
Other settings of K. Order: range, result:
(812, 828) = 3.671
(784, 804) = 4.471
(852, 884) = 4.17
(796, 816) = 3.71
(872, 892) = 4.344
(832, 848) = 4.066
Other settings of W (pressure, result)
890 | 4.344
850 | 3.767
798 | 3.71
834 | 3.471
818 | 3.671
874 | 4.17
